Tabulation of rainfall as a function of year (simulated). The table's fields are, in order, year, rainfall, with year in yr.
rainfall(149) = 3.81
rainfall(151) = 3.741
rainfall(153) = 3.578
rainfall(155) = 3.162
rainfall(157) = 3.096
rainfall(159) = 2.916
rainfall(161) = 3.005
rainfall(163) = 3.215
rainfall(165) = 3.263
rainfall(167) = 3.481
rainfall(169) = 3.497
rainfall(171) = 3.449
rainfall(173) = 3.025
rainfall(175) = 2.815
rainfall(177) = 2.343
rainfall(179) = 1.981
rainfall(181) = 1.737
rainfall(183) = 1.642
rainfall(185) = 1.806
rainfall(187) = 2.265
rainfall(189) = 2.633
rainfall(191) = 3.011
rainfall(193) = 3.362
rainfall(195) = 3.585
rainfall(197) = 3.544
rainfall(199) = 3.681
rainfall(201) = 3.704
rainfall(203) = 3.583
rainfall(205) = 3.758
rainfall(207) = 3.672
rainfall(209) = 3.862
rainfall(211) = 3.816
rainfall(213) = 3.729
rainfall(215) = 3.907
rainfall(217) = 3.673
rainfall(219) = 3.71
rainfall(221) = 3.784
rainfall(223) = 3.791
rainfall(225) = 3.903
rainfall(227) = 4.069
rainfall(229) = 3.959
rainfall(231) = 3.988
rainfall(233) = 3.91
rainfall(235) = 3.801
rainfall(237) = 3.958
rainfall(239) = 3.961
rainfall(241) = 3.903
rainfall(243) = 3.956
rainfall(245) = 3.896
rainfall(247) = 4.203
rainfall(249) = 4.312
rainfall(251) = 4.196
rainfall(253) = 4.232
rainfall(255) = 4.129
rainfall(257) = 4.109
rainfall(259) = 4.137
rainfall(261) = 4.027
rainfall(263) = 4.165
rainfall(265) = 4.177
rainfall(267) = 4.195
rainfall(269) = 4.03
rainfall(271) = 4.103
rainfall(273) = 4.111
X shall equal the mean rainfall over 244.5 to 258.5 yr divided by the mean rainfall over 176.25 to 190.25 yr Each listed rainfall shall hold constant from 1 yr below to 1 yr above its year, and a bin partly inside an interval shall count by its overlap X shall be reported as 2.01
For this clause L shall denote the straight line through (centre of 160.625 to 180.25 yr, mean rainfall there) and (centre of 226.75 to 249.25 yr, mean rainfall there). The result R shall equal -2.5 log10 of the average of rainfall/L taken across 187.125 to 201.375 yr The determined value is 0.022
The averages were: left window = 2.99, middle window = 3.28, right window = 3.98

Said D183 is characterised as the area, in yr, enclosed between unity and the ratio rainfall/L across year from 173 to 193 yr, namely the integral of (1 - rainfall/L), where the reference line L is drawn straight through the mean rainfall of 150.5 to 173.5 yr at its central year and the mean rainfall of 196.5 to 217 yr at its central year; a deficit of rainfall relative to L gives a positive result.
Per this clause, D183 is 6.6 yr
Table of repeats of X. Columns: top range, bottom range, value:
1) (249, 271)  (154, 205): 1.40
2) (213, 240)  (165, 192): 1.48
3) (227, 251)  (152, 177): 1.26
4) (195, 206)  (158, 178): 1.18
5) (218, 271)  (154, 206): 1.35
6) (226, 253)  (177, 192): 1.85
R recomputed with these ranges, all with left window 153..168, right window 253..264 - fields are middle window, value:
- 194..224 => -0.020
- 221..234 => -0.027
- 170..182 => 0.286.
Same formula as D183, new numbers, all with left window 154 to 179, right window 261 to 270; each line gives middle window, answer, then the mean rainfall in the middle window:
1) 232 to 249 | -0.5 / 3.97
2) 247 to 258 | -0.6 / 4.2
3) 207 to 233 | -1.5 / 3.84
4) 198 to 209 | -0.7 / 3.7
